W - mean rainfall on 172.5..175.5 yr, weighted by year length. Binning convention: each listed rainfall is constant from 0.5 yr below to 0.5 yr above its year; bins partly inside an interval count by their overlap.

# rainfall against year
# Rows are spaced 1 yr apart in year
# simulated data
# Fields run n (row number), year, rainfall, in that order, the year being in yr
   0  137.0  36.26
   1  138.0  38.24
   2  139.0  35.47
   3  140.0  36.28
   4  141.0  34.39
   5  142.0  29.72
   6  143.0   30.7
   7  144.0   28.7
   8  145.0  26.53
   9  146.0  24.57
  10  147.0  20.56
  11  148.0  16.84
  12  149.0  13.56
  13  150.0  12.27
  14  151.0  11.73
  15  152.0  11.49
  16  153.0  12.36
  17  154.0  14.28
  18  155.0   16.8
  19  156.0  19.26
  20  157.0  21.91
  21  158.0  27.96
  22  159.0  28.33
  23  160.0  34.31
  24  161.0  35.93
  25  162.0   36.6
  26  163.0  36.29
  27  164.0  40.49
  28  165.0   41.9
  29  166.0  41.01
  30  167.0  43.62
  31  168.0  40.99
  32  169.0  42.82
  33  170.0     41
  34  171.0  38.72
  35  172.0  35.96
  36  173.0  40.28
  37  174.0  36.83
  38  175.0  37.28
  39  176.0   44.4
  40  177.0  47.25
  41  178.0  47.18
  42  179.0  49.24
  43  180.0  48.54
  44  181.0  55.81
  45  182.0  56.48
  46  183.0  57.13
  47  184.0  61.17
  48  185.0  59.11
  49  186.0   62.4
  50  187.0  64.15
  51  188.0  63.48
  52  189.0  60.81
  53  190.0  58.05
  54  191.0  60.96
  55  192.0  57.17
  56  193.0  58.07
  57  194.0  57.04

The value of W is 38.1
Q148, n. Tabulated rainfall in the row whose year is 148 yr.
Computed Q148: 16.84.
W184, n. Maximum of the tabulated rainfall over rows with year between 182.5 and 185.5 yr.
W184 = 61.17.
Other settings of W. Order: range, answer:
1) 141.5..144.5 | 29.7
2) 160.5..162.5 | 36.3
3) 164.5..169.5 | 42.1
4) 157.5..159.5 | 28.1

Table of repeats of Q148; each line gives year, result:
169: 42.82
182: 56.48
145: 26.53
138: 38.24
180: 48.54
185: 59.11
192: 57.17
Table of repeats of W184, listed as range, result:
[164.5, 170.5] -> 43.62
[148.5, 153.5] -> 13.56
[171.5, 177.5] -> 47.25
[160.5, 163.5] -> 36.6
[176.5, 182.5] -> 56.48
